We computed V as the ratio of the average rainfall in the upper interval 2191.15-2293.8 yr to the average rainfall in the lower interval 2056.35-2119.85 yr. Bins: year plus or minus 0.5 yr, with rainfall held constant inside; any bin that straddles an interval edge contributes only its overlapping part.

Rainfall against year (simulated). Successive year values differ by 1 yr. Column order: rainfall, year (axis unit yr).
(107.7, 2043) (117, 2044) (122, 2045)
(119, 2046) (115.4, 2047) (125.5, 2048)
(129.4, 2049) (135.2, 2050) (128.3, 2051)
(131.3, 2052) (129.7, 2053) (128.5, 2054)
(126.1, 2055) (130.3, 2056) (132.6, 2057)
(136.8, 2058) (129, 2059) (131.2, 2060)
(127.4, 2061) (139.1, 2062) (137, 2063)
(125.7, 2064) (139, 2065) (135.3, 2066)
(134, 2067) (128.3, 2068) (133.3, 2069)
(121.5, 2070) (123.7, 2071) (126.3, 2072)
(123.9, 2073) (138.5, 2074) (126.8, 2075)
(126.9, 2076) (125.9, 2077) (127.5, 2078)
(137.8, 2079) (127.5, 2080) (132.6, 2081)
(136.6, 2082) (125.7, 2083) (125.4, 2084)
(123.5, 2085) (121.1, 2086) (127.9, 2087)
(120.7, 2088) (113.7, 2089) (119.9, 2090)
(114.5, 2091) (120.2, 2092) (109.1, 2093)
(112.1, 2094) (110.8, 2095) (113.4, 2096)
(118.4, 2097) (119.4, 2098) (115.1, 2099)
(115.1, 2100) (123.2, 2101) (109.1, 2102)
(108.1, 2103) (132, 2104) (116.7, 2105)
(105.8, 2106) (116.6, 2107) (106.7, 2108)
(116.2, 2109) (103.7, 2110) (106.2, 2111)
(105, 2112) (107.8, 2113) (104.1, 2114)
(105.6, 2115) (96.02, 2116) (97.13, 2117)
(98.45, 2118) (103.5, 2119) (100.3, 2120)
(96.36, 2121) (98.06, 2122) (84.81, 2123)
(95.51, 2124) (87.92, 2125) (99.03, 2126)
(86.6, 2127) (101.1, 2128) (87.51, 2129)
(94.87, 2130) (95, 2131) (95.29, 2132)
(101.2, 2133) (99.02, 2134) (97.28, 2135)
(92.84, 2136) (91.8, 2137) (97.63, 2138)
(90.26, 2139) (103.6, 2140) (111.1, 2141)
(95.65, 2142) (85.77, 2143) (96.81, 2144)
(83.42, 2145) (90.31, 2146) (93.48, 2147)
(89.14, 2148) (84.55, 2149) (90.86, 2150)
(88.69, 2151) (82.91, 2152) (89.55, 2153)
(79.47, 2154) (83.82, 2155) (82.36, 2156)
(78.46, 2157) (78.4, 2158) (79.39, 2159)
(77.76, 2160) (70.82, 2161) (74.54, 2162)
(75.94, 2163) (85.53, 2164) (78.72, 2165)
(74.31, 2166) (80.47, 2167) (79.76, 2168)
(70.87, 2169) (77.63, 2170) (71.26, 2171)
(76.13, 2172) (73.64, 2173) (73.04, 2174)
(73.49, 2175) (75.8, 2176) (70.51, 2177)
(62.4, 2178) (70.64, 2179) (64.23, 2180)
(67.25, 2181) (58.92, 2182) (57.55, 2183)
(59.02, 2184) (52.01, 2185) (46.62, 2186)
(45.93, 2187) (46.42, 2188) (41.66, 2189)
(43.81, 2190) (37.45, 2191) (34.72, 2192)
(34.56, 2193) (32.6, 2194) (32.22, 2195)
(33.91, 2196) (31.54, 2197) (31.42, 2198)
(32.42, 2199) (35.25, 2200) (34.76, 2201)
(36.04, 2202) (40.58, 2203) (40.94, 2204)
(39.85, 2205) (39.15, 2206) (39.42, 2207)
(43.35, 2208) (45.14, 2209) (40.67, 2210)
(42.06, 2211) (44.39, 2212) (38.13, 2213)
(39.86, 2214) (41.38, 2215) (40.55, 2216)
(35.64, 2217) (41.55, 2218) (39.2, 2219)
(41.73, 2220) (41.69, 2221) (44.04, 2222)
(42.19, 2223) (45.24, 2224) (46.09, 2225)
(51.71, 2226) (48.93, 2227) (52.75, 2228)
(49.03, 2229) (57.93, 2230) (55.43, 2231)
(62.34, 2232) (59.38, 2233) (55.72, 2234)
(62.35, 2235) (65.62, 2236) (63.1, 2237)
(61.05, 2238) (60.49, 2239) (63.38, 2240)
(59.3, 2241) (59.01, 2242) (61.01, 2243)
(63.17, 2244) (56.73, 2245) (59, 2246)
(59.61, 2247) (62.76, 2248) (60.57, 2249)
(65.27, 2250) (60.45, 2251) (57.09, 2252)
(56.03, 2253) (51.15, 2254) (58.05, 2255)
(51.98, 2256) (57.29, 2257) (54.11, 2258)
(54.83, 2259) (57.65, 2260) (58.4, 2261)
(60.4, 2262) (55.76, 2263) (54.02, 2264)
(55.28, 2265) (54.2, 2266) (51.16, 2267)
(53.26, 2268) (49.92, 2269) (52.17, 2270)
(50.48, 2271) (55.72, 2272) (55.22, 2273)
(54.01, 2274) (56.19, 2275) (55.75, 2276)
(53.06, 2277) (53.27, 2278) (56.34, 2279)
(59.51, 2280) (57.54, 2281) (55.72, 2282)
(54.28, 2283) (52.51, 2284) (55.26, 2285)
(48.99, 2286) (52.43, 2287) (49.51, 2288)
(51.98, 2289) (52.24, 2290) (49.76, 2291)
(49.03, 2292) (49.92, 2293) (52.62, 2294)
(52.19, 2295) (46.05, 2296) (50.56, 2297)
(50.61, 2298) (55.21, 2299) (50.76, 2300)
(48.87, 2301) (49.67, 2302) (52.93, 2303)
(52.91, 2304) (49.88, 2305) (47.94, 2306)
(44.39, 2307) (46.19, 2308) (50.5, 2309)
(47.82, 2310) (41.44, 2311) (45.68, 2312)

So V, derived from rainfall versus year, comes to 0.4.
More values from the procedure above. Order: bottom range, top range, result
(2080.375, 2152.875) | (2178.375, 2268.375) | 0.48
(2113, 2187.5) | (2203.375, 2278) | 0.62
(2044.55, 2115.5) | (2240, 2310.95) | 0.44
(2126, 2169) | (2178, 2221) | 0.49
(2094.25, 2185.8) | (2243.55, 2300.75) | 0.60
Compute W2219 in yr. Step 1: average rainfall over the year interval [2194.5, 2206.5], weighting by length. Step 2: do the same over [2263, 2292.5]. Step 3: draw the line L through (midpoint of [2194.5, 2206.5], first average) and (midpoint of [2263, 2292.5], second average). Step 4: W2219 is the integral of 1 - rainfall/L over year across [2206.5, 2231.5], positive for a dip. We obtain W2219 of -2.7 yr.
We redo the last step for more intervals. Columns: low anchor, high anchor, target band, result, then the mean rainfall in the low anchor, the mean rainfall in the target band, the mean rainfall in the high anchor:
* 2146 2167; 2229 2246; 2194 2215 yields 9.4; 82.1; 38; 60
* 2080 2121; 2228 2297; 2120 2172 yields 5.3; 114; 87.8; 55.9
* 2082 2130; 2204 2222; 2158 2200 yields 2.7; 109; 59.9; 40.9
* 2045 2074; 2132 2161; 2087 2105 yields -0.6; 129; 117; 89.6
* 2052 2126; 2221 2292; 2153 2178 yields 3.6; 119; 76.7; 55.4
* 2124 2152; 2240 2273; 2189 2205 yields 8.4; 93.6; 35.8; 56.8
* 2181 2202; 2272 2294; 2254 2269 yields -1.3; 41.6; 55.1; 53.5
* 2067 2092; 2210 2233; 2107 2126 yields 0.8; 126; 101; 45.7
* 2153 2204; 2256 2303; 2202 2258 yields 5.3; 60.2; 51.2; 53.3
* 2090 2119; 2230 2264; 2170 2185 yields 2.9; 111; 67.9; 59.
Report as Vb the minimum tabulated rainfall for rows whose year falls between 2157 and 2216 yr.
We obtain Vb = 31.42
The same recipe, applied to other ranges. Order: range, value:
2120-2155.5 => 79.47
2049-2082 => 121.5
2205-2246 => 35.64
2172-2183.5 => 57.55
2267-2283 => 49.92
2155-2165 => 70.82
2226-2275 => 48.93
